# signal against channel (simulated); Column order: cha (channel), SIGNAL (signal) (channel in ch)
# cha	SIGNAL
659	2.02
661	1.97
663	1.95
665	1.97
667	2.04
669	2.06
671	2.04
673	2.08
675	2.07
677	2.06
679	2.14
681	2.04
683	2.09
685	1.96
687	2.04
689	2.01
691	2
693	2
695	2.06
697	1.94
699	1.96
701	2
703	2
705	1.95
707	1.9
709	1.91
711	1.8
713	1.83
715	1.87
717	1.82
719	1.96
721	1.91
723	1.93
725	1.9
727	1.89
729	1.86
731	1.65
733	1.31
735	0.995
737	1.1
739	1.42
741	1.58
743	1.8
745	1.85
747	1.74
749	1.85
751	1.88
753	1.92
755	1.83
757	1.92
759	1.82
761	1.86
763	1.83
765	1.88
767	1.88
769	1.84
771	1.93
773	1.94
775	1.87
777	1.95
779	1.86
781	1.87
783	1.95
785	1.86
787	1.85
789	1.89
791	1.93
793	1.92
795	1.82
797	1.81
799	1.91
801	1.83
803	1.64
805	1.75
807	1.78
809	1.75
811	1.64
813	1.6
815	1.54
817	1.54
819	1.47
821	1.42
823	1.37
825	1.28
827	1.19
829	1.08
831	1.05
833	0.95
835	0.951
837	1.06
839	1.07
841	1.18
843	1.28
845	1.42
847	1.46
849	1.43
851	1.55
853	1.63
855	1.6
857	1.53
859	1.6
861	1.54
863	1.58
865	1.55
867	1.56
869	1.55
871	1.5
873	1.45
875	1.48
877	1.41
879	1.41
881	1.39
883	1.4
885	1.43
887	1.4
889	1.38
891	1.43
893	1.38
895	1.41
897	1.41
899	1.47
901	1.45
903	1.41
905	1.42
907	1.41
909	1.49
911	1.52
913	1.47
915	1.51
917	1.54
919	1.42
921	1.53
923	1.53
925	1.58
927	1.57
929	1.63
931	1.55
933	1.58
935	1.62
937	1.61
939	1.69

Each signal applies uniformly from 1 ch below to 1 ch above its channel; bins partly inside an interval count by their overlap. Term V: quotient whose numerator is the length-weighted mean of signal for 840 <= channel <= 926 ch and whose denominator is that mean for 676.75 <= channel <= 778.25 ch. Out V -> 0.79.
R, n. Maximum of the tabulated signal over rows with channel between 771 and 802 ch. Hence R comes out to 1.95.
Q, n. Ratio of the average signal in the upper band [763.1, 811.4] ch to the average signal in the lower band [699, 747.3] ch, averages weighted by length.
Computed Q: 1.06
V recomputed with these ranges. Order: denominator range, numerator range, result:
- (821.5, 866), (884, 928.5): 1.10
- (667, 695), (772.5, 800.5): 0.92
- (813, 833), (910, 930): 1.16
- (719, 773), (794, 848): 0.82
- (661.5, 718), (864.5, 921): 0.73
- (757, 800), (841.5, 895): 0.78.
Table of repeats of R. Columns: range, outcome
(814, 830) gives 1.54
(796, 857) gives 1.91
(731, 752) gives 1.88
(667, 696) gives 2.14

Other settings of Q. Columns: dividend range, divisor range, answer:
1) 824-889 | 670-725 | 0.70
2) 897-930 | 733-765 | 0.89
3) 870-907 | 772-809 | 0.77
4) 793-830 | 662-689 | 0.78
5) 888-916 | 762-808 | 0.77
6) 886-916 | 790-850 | 0.98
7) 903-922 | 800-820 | 0.89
